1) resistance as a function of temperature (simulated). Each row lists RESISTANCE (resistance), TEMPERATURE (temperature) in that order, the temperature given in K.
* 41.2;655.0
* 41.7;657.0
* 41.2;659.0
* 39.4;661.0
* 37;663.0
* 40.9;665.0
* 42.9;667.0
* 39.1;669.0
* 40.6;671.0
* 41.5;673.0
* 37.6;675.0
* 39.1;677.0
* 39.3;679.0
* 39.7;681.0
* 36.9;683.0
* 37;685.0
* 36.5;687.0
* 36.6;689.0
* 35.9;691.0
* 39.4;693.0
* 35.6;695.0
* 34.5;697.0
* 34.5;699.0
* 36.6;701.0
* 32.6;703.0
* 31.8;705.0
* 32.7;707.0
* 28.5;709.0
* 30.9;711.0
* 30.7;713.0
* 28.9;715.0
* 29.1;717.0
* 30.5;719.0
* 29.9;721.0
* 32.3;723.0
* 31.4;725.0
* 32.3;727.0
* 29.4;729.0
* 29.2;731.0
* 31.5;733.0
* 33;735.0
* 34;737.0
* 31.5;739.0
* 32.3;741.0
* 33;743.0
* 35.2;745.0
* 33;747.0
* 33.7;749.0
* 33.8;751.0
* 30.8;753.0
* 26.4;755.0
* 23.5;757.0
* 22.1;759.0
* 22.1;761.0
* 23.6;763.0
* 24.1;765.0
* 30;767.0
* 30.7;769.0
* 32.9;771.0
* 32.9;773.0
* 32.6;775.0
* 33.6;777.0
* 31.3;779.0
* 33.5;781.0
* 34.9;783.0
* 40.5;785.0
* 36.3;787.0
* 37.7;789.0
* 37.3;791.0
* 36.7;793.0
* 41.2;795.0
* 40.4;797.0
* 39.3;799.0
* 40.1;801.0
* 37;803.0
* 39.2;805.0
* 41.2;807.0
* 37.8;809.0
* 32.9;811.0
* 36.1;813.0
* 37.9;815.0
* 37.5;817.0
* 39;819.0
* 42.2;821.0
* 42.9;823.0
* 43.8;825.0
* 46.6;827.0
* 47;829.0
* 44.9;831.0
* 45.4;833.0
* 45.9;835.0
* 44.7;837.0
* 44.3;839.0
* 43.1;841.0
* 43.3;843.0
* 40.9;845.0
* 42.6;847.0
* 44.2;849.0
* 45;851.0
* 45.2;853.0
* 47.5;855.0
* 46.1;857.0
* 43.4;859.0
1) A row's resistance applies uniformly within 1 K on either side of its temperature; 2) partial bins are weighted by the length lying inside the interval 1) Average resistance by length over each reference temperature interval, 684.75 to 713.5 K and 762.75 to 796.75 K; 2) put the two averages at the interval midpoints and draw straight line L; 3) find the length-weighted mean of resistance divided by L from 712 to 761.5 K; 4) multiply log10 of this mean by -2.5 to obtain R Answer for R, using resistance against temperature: 0.12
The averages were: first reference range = 34.2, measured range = 30.5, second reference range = 33.9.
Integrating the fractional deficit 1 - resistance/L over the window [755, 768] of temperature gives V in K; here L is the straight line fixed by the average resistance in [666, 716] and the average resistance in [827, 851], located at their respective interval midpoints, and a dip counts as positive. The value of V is 5.1 K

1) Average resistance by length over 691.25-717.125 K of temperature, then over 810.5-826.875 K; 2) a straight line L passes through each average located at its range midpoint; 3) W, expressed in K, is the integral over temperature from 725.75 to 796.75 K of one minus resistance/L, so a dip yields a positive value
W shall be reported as 8.5 K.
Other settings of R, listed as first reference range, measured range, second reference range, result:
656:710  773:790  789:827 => 0.115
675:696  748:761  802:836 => 0.373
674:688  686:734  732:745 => 0.091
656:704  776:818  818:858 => 0.147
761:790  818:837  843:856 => -0.093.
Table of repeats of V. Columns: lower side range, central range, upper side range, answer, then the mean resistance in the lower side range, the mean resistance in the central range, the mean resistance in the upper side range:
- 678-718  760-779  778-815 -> 3.8 K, 34.4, 29.3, 37.4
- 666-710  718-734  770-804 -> 2.5 K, 36.8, 30.8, 36.4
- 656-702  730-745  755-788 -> 0.4 K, 38.4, 32.3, 30.2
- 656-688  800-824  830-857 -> 2.7 K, 39.4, 38.6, 44.4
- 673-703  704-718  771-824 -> 2.5 K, 37.1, 30.4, 37.3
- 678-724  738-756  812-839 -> 2.4 K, 33.9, 32.2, 42.7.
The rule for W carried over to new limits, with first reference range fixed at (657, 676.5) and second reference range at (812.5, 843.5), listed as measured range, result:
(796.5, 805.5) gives 0.7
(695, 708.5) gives 2.3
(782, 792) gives 1.1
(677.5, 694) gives 1.1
